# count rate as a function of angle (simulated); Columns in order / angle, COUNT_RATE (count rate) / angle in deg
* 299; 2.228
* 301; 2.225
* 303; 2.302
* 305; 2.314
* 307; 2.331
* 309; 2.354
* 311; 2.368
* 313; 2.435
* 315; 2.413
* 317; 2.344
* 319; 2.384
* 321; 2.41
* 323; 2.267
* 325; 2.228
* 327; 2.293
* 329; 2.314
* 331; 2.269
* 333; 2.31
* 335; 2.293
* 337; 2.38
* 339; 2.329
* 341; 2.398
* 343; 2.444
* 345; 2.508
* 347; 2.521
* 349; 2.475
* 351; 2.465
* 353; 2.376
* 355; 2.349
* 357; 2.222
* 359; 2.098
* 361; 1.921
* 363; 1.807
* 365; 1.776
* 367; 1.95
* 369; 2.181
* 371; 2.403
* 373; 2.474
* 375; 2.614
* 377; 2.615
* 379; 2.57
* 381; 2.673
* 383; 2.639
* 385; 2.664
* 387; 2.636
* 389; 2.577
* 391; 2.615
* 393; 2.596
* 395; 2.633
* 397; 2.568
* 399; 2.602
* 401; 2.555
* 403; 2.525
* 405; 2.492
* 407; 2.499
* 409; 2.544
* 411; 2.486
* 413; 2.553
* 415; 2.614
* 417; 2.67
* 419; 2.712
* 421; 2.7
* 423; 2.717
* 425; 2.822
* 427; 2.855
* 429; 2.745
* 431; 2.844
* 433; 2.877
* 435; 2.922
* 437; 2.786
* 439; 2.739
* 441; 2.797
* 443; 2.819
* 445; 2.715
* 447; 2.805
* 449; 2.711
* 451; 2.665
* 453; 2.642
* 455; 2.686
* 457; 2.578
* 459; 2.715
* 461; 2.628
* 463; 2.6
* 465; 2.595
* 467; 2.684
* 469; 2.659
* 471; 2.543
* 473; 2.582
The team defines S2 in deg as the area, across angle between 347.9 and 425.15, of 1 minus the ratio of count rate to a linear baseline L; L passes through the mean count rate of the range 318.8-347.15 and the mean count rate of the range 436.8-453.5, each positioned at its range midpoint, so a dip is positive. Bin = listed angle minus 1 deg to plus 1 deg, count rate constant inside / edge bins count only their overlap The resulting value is 2.2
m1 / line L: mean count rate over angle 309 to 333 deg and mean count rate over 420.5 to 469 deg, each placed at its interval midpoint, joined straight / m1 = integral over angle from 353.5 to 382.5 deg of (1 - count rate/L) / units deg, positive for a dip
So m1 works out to 2.6 deg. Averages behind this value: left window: 2.34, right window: 2.73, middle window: 2.27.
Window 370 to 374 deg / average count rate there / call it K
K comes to 2.44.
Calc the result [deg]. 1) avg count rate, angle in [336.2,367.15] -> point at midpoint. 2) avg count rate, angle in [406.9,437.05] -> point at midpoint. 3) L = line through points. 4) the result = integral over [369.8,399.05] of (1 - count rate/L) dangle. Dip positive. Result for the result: -1.41 deg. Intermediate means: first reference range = 2.26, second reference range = 2.71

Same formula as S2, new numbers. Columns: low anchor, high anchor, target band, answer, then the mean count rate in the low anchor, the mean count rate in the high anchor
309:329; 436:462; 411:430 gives -0.5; 2.35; 2.71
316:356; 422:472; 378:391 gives -0.5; 2.37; 2.73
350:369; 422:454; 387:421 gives -1.3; 2.11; 2.78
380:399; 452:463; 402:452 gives -1.3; 2.62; 2.65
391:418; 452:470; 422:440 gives -1.5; 2.57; 2.64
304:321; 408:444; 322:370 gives 4.2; 2.37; 2.73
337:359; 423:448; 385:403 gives 0.1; 2.39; 2.81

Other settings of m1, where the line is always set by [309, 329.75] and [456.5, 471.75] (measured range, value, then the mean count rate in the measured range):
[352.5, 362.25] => 0.99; 2.17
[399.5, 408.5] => -0.05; 2.52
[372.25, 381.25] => -0.47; 2.59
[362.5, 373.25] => 1.57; 2.09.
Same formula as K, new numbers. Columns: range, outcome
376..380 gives 2.59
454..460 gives 2.66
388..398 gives 2.6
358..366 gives 1.9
